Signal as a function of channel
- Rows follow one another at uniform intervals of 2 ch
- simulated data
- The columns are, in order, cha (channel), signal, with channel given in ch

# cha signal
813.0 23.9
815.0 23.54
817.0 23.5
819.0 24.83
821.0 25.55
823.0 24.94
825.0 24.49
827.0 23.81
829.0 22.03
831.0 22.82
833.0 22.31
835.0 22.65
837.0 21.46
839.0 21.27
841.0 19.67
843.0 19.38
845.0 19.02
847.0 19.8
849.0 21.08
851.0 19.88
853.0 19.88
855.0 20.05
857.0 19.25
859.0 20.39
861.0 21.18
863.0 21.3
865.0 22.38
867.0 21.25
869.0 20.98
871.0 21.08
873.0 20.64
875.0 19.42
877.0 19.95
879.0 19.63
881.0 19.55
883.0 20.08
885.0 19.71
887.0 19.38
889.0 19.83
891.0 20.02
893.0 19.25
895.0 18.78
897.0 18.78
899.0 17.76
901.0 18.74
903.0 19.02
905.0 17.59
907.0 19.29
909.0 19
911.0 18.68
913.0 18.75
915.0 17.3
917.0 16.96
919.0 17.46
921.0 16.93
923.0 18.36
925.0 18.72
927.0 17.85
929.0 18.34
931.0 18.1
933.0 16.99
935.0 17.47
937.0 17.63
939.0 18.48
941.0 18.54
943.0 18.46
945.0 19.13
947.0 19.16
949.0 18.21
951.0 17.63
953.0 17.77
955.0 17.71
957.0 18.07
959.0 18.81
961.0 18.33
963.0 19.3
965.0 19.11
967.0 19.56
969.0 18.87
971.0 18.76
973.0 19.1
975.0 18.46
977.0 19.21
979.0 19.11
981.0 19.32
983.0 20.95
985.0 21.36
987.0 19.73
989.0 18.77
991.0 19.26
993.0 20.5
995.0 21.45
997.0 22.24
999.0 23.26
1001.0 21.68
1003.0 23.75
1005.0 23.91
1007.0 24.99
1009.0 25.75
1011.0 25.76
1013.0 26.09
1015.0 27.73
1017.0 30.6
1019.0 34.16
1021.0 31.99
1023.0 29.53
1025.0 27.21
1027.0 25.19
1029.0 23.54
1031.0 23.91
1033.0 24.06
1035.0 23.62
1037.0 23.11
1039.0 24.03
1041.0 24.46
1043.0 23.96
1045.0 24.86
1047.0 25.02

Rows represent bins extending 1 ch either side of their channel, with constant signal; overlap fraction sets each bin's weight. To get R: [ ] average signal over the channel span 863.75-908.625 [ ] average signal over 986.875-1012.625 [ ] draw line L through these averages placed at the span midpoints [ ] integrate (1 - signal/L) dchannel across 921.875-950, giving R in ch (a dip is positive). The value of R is 3.6 ch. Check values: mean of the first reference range 19.7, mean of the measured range 18.2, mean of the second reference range 22.6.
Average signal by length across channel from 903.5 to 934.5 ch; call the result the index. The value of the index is 18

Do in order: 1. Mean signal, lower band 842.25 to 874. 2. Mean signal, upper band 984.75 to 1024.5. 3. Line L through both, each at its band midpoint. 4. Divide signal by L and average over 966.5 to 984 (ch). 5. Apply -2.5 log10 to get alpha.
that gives 0.23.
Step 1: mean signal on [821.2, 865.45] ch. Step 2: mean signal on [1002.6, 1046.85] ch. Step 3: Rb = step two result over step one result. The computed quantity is 1.22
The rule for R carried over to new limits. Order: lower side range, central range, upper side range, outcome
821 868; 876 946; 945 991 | 5.3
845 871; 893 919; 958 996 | 2.3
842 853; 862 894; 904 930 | -2.0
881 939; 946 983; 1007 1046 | 5.6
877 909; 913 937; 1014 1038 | 3.8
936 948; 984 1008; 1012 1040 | 2.1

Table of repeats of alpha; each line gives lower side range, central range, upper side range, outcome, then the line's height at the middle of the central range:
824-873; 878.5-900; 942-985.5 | 0.055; 20.3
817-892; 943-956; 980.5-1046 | 0.251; 23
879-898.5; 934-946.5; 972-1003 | 0.092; 19.9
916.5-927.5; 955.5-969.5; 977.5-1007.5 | 0.053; 19.8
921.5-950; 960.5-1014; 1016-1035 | 0.124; 23.6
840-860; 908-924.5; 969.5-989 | 0.099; 19.7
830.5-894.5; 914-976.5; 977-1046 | 0.224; 22.4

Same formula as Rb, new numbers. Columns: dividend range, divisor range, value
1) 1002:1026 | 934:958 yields 1.52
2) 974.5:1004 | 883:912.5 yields 1.09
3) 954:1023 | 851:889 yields 1.09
